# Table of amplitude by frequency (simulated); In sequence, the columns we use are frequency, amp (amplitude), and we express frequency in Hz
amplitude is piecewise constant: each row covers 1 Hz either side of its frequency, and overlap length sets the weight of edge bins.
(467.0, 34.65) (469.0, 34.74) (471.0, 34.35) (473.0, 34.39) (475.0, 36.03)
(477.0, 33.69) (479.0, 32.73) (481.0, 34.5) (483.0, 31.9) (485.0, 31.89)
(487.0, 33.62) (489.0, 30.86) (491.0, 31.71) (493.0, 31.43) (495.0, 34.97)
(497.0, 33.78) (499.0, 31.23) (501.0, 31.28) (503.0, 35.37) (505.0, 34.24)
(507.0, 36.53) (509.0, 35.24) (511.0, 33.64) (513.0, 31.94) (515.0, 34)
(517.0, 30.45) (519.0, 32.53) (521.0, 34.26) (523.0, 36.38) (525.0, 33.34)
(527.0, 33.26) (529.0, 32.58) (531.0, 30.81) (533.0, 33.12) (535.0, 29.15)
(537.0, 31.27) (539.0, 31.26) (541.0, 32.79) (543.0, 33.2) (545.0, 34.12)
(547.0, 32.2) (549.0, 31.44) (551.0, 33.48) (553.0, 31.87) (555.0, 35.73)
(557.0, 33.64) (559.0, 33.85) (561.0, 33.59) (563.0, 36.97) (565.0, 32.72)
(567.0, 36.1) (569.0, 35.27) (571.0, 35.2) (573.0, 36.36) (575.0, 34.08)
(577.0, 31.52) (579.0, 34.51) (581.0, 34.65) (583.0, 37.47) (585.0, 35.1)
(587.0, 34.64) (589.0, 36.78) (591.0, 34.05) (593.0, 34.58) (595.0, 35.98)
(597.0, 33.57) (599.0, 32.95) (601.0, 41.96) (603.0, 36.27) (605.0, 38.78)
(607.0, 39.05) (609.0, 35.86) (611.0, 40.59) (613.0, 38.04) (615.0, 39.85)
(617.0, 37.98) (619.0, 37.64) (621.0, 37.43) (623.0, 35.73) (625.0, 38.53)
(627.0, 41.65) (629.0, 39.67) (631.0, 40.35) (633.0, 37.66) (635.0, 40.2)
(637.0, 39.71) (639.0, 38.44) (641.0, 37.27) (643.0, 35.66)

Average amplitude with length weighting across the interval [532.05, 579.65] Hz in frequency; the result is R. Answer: 33.5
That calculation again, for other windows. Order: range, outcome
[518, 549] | 32.6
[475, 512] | 33.3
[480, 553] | 32.9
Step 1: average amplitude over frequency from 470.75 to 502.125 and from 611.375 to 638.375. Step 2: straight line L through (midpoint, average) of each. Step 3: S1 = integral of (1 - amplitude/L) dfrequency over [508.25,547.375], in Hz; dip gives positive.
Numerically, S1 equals 2.2 Hz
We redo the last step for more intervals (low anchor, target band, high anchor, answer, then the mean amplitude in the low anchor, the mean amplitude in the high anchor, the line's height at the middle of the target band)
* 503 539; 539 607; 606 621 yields 2.5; 33.1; 38.4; 36.1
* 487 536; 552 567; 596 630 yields 0.5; 33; 38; 35.4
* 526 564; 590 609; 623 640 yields 0.3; 32.9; 39.3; 36.9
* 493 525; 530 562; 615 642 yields 2.4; 33.6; 38.7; 35.2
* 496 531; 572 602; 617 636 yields 1.4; 33.5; 38.7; 36.9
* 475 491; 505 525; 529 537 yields -1.3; 32.9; 31.3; 31.8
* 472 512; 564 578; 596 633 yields 0.8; 33.5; 38.1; 36.4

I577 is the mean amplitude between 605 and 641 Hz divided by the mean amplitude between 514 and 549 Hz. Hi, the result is 1.19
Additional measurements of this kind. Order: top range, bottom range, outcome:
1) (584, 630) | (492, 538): 1.13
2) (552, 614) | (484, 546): 1.08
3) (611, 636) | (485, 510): 1.17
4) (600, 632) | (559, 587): 1.11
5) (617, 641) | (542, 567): 1.15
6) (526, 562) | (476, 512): 0.98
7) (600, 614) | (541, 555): 1.17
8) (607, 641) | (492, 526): 1.15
